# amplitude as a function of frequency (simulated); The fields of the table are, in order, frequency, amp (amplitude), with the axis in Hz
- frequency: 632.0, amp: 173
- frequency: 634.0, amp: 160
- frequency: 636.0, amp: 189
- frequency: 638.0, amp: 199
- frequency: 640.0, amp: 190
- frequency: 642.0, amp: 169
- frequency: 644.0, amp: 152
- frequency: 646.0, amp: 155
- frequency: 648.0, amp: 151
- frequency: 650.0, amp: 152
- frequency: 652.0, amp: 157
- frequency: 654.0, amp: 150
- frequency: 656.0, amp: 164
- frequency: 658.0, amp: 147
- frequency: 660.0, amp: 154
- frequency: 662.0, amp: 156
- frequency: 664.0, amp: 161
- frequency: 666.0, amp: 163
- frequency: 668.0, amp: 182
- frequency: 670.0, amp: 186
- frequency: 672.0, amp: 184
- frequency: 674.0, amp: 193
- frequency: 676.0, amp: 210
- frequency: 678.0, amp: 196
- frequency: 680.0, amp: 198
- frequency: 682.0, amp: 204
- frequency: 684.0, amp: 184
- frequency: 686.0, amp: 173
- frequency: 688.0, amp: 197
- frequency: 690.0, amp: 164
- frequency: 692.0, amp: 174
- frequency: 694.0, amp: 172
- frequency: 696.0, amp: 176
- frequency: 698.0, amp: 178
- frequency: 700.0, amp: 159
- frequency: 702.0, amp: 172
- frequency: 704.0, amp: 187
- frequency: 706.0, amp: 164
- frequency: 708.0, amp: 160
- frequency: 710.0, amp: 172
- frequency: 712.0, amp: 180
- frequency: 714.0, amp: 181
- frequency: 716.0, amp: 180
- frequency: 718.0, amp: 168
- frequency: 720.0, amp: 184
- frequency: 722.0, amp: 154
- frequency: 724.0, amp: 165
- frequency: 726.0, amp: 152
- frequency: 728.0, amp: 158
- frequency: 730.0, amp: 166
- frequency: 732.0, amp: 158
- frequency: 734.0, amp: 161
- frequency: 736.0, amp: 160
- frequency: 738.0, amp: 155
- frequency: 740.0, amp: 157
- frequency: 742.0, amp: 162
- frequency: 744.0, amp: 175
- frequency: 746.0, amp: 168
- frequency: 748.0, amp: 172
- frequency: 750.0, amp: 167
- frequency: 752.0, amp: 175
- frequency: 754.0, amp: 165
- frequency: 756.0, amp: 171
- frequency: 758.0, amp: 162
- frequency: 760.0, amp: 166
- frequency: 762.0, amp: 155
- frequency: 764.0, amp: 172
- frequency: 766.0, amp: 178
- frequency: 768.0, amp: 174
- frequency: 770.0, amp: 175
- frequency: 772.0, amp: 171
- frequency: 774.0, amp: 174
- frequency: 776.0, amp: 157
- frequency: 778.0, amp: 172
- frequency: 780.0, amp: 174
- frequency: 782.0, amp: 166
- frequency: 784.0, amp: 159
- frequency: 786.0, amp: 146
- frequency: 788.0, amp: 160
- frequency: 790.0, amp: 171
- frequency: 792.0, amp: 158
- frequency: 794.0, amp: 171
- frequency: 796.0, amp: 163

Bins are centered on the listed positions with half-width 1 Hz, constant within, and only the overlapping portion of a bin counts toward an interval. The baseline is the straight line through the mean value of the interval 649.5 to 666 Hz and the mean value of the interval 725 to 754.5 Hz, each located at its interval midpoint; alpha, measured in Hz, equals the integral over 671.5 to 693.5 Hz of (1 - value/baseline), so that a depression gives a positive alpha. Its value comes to -4.3 Hz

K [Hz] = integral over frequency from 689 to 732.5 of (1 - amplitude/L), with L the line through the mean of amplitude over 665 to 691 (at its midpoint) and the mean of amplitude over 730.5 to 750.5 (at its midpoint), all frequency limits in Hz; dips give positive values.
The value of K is 1.3 Hz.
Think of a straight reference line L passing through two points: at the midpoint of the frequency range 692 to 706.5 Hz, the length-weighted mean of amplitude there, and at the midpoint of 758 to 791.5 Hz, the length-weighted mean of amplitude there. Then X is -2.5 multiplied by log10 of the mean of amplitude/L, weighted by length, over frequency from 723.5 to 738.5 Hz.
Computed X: 0.07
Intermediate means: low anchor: 173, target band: 159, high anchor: 167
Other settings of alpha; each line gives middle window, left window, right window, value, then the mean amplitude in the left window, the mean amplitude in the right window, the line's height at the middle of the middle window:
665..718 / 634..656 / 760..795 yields -4.43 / 166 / 167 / 166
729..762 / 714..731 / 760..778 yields 0.67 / 167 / 169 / 168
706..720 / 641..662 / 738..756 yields -0.92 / 155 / 167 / 163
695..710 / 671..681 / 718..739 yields 0.65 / 196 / 162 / 179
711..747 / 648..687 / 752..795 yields 0.84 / 174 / 167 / 170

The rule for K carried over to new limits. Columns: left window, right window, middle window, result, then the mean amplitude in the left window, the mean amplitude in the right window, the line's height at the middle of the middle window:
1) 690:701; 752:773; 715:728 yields 0.30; 171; 169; 170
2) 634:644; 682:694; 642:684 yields 2.16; 181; 180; 180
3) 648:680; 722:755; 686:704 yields -0.77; 171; 163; 168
